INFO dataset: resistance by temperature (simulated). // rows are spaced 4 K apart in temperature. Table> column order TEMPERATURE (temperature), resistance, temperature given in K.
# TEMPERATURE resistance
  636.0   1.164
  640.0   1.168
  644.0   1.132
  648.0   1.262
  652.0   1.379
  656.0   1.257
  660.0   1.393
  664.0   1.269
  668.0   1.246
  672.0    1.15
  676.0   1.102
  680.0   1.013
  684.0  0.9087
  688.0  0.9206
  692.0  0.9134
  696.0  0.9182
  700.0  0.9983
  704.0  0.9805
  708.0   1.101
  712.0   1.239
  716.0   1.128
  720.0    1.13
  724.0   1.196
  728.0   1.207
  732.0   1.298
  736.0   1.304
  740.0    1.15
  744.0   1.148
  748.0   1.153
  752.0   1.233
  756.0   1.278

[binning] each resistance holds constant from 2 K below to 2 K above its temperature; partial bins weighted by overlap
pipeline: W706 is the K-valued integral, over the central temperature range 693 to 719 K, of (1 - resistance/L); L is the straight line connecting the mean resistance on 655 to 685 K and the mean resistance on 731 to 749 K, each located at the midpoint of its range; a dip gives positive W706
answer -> 2.9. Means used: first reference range 1.17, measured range 1.06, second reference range 1.21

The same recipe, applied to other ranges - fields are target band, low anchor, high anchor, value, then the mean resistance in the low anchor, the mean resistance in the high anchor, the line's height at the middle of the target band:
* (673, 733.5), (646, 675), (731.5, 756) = 8.4 K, 1.27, 1.21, 1.24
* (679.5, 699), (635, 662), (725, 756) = 4.8 K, 1.25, 1.22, 1.24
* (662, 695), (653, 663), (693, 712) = 3.5 K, 1.32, 1.02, 1.18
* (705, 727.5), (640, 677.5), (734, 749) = 1.0 K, 1.24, 1.19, 1.21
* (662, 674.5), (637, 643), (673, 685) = -1.8 K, 1.16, 1.03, 1.06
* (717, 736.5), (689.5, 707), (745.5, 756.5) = -2.1 K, 0.96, 1.21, 1.1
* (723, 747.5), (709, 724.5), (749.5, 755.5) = -0.2 K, 1.17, 1.24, 1.2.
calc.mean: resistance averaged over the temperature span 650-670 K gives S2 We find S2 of 1.31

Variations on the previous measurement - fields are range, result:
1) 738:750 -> 1.15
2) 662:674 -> 1.22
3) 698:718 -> 1.09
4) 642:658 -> 1.26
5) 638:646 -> 1.15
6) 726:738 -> 1.27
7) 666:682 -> 1.13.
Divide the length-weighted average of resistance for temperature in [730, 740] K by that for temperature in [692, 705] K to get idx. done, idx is 1.33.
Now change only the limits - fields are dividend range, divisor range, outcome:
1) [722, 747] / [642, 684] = 1.01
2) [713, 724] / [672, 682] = 1.07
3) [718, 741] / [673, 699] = 1.25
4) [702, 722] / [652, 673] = 0.87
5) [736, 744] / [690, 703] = 1.26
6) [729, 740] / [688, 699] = 1.37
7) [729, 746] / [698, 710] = 1.19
